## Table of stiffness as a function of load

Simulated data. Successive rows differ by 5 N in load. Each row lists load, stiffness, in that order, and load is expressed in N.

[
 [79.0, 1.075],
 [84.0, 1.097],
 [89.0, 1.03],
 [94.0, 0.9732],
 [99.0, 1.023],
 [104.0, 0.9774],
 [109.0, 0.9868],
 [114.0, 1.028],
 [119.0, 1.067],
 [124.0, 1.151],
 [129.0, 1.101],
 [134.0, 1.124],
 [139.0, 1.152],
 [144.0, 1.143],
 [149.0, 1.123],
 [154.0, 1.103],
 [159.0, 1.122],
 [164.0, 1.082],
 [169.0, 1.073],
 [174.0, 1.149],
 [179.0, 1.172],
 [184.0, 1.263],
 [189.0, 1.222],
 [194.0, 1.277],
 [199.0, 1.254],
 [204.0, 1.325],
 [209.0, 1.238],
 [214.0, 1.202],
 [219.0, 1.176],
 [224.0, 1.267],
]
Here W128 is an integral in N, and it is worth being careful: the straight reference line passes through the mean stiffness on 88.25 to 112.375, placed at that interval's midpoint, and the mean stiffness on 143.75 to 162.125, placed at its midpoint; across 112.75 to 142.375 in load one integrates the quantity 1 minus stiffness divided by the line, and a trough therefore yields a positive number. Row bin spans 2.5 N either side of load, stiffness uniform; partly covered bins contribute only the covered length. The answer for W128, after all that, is -1.34 N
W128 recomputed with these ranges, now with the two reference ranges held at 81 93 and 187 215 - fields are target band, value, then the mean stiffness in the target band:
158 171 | 1.1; 1.09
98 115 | 1.4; 1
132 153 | 0.3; 1.13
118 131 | 0.1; 1.11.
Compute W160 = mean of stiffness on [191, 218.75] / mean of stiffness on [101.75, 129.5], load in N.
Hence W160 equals 1.19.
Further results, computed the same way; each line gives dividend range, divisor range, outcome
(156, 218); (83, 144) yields 1.13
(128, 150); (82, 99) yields 1.10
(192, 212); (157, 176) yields 1.15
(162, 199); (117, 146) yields 1.05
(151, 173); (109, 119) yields 1.07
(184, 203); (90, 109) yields 1.27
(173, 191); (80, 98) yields 1.16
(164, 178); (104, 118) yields 1.10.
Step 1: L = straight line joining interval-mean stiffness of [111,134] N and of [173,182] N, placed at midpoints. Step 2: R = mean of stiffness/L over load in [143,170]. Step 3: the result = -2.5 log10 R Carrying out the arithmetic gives 0.03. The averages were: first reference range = 1.09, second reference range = 1.17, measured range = 1.11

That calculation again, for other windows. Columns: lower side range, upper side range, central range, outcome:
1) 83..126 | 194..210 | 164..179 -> 0.079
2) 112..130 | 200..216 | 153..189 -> 0.037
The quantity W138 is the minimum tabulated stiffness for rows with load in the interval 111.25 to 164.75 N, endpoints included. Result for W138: 1.028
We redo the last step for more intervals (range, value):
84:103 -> 0.9732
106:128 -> 0.9868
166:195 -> 1.073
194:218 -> 1.202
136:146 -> 1.143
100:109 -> 0.9774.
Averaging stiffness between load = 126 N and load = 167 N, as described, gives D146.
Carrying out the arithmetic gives 1.12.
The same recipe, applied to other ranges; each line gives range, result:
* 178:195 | 1.24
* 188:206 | 1.27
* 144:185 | 1.13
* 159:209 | 1.2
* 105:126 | 1.05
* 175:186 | 1.21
